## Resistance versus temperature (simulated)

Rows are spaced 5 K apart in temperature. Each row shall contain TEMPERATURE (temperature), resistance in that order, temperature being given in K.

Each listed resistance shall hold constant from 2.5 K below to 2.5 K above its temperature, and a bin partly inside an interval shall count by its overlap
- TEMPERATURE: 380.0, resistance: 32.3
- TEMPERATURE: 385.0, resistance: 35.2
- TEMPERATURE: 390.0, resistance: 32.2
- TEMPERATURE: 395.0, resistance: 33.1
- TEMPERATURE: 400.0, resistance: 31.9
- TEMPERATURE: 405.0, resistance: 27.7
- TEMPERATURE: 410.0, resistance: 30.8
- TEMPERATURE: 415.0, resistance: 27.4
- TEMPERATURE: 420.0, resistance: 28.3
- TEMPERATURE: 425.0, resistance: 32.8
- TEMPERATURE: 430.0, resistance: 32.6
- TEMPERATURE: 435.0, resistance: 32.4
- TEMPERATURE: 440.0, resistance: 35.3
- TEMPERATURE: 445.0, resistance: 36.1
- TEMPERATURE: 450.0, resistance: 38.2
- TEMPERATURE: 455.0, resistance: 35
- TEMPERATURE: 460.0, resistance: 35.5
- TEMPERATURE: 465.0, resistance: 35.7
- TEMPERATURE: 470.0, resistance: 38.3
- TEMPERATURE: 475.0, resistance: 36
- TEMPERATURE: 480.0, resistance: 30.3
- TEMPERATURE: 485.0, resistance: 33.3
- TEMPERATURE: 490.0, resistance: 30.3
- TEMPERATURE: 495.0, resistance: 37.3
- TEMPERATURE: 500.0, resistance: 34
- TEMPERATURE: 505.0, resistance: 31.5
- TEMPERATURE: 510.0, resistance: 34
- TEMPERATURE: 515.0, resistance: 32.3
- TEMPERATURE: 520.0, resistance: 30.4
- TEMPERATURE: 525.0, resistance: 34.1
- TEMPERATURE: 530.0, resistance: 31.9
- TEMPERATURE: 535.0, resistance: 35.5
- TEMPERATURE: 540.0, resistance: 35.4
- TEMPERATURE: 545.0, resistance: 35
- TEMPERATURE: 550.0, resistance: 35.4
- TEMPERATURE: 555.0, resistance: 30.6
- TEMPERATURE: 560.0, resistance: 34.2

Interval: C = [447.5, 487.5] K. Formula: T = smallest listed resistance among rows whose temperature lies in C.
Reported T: 30.3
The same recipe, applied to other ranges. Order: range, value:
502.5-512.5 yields 31.5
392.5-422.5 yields 27.4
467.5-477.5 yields 36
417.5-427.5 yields 28.3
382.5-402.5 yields 31.9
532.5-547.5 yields 35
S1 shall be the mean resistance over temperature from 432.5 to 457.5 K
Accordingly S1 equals 35.4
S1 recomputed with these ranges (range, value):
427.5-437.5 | 32.5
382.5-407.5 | 32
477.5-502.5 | 33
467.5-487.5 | 34.5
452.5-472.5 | 36.1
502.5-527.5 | 32.5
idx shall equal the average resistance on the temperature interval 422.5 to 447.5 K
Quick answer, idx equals 33.8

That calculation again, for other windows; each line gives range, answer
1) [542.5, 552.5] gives 35.2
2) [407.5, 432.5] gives 30.4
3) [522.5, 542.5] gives 34.2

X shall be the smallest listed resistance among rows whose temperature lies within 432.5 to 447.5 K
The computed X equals 32.4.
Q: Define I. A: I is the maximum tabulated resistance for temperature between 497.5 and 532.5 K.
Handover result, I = 34.1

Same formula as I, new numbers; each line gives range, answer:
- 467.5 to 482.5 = 38.3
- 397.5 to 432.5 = 32.8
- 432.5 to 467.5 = 38.2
